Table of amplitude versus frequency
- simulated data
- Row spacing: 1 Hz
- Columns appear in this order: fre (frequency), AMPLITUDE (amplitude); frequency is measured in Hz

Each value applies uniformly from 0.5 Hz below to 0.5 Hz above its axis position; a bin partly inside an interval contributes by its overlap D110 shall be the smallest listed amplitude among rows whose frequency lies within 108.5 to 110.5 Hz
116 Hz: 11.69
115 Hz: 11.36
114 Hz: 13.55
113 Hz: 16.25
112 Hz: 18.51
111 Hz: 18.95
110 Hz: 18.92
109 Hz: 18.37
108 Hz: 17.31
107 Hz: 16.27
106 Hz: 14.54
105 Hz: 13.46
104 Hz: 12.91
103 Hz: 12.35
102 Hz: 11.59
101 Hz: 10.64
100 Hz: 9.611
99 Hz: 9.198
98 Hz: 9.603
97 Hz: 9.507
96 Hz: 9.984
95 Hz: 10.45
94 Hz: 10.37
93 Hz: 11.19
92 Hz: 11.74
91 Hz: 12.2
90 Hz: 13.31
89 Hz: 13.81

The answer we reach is 18.37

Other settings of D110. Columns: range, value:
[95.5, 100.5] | 9.198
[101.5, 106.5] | 11.59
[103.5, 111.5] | 12.91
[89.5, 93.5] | 11.19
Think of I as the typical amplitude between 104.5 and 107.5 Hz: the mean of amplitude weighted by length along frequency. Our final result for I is 14.8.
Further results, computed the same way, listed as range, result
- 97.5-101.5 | 9.76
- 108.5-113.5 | 18.2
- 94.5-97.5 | 9.98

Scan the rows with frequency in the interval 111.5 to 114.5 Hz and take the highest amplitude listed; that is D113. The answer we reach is 18.51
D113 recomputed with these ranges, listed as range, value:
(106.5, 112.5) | 18.95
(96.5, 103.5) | 12.35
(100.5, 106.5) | 14.54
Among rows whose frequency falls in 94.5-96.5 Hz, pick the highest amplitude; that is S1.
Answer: 10.45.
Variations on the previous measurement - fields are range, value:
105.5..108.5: 17.31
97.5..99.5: 9.603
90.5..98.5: 12.2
